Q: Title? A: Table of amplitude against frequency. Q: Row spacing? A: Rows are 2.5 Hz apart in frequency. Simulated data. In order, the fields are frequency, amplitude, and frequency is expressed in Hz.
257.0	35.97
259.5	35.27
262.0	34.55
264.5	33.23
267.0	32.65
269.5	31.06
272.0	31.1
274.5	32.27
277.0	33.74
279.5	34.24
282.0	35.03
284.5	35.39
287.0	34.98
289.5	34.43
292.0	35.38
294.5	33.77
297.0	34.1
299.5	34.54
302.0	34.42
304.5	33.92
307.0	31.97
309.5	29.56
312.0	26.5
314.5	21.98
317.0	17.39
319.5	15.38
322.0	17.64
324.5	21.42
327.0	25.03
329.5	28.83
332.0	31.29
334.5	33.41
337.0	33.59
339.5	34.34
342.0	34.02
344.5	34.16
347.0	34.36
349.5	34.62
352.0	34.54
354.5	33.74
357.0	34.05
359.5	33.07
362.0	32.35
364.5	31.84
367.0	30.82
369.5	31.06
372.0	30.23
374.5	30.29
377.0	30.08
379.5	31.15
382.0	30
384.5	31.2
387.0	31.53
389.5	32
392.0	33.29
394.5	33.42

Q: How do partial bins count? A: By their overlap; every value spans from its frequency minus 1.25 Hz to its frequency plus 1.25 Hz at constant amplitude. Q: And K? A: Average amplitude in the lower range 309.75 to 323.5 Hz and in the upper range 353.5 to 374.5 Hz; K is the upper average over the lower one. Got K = 1.6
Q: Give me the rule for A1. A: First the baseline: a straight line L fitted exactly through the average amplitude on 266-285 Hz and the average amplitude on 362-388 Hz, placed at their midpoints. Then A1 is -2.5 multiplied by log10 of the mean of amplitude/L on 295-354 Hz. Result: 0.09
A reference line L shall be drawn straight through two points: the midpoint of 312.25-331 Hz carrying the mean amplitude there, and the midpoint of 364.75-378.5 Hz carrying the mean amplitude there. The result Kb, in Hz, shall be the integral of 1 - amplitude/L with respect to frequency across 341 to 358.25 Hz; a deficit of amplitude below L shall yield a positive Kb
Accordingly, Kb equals -4.96 Hz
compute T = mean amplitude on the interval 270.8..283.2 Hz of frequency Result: 33.3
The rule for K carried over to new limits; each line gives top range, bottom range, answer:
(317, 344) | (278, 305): 0.79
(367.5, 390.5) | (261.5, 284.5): 0.93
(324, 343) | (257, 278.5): 0.92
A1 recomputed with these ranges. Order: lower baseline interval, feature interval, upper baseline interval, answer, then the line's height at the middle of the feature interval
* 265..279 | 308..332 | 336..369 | 0.383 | 33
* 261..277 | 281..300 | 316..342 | -0.147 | 30.3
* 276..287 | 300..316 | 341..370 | 0.150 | 34.2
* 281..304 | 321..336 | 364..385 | 0.232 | 32.9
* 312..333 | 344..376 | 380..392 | -0.181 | 27.8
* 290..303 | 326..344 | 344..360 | 0.083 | 34.2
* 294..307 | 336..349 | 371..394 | -0.052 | 32.5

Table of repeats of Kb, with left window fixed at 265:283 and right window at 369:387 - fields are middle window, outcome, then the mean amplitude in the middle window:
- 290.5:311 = -0.70 Hz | 33.4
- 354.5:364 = -0.64 Hz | 33.1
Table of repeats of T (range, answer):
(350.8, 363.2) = 33.6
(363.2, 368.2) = 31.3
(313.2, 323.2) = 18.1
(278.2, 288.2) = 34.9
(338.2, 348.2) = 34.2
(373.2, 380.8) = 30.5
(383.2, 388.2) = 31.3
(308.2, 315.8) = 26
